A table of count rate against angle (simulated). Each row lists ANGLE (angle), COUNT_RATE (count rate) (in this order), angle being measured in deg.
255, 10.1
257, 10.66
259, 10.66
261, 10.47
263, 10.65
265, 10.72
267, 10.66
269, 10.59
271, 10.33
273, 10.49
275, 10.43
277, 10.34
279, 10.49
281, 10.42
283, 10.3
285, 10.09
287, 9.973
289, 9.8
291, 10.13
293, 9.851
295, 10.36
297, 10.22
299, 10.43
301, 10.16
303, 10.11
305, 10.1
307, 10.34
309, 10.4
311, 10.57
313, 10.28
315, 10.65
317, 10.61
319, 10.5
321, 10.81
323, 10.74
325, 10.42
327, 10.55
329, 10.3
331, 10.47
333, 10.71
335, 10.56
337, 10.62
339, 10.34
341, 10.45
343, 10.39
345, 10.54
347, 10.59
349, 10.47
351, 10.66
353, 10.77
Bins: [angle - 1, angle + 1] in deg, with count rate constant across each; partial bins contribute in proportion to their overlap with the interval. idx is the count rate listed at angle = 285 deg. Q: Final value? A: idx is 10.09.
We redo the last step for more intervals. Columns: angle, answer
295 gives 10.36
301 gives 10.16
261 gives 10.47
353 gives 10.77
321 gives 10.81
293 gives 9.851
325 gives 10.42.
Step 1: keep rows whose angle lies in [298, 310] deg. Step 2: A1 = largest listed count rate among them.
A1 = 10.43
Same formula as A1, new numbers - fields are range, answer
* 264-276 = 10.72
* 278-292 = 10.49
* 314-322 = 10.81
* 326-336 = 10.71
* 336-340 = 10.62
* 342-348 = 10.59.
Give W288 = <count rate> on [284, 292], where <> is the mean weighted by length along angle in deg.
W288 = 10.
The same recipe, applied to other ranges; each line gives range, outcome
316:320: 10.6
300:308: 10.2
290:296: 10.1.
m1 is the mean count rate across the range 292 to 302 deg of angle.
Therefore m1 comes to 10.2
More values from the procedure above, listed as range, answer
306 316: 10.4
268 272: 10.5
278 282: 10.5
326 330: 10.4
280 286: 10.3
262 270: 10.7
